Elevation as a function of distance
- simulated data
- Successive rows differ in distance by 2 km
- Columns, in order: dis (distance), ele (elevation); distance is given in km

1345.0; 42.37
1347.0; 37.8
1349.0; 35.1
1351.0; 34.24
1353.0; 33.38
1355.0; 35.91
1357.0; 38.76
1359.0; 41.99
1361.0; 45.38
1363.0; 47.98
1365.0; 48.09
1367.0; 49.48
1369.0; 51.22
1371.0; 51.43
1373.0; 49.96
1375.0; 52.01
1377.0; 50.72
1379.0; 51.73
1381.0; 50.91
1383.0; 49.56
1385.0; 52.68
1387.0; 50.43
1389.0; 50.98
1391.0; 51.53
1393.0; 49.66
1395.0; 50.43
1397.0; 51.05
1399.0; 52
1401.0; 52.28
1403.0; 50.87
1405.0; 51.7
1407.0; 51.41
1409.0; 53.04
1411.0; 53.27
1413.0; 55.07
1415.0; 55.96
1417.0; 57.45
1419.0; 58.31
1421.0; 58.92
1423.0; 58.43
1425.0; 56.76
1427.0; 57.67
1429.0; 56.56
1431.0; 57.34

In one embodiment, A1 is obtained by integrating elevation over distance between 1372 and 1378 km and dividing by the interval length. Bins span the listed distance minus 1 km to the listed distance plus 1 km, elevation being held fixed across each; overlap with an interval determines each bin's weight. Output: 50.9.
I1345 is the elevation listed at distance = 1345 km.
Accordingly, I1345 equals 42.37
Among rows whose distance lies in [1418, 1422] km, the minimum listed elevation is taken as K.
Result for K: 58.31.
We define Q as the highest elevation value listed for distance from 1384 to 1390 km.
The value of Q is 52.68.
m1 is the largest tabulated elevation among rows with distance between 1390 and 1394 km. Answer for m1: 51.53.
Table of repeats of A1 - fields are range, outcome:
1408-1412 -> 53.2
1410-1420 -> 56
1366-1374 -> 50.5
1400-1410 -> 51.9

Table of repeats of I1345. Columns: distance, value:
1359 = 41.99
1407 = 51.41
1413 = 55.07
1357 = 38.76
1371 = 51.43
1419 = 58.31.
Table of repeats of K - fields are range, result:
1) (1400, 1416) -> 50.87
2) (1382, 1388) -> 49.56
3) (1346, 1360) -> 33.38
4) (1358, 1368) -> 41.99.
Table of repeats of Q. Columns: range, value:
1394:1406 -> 52.28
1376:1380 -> 51.73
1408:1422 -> 58.92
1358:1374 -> 51.43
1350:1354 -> 34.24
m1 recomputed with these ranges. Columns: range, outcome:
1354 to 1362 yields 45.38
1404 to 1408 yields 51.7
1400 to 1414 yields 55.07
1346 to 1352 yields 37.8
